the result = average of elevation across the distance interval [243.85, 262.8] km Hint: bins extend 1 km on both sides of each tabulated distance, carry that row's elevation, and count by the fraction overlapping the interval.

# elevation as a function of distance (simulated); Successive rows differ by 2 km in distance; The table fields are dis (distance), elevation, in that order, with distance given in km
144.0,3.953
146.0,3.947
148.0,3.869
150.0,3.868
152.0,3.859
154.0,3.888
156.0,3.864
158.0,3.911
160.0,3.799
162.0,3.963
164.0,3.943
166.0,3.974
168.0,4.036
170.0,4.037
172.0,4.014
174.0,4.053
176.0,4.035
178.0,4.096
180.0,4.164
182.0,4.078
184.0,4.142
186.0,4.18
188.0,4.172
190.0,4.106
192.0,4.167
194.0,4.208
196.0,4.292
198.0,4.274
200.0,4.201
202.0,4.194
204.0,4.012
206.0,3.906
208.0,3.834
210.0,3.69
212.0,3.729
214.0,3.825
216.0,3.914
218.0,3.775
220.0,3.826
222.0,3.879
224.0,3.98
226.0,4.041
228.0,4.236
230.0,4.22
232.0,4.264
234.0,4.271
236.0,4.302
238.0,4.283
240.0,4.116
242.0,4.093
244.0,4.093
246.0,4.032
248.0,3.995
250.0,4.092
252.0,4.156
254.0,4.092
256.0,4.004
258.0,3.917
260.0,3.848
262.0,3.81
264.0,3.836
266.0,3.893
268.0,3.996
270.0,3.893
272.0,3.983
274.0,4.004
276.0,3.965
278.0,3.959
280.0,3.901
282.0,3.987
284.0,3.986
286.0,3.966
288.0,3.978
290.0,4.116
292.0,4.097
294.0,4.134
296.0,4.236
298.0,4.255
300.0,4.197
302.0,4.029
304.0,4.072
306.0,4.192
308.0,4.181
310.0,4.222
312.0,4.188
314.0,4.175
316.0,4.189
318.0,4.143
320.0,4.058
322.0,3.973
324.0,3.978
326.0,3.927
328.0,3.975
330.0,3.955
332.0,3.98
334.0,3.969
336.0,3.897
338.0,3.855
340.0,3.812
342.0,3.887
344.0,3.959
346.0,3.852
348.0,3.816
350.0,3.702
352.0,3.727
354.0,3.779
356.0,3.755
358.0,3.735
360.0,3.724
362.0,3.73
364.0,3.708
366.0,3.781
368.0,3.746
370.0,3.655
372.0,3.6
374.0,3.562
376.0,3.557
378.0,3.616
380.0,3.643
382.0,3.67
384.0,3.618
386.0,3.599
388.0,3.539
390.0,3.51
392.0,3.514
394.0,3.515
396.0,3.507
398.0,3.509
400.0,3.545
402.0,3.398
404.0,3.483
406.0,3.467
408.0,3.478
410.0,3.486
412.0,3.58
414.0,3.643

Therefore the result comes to 4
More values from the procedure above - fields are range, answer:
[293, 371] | 3.95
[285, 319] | 4.14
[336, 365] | 3.79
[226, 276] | 4.06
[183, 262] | 4.06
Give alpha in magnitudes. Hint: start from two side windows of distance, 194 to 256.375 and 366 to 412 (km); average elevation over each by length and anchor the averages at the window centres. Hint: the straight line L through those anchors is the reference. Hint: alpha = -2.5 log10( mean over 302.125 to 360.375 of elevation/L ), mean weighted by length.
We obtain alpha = -0.06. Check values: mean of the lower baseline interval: 4.06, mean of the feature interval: 3.96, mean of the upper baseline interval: 3.56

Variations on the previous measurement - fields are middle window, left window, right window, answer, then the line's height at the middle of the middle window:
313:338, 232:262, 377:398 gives -0.059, 3.8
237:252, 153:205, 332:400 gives -0.044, 3.94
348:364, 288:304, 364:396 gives 0.006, 3.76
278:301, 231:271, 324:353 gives -0.026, 3.98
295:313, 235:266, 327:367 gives -0.067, 3.92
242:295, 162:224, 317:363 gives -0.012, 3.95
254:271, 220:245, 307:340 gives 0.052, 4.1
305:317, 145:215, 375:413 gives -0.129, 3.72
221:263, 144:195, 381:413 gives -0.061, 3.86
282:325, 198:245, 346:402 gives -0.078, 3.82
